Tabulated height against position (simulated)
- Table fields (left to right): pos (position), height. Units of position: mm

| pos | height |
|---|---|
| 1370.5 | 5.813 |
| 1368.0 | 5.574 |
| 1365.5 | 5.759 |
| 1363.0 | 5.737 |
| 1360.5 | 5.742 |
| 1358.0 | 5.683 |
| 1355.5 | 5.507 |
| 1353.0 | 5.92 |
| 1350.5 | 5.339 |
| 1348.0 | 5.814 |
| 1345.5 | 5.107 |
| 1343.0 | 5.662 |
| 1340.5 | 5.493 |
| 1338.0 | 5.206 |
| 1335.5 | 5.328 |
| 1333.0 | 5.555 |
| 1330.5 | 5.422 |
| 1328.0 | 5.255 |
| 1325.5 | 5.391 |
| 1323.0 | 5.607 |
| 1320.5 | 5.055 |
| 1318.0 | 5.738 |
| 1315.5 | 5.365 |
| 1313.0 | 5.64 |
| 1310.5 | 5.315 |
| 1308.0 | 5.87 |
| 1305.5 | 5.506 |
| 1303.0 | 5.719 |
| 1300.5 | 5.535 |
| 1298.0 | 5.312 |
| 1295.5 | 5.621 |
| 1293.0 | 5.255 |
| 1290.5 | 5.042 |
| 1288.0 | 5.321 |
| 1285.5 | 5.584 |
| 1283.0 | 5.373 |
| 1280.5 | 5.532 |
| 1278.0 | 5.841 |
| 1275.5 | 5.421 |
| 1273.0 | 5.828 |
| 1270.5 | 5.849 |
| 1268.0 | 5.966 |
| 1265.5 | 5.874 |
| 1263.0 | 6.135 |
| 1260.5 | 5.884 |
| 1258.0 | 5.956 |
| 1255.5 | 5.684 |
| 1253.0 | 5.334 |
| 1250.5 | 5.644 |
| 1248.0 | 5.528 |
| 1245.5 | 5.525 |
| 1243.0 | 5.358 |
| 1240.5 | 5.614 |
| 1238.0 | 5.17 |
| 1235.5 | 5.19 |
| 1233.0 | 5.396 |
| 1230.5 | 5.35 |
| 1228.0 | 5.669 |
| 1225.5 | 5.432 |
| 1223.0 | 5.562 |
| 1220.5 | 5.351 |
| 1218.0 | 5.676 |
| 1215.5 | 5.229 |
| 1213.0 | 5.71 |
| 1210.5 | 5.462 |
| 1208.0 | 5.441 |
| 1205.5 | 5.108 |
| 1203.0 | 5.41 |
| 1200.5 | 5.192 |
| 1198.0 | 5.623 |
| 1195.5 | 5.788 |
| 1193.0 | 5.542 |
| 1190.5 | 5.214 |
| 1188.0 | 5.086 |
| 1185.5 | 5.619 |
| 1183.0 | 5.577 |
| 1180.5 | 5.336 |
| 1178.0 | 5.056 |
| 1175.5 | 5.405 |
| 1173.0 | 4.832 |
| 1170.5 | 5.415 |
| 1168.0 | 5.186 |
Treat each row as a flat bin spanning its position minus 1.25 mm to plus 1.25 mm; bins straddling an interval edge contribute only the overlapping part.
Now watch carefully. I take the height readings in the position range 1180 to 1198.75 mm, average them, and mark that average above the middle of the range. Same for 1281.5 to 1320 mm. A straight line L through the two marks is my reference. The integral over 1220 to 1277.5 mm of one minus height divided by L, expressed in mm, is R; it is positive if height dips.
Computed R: -1.4 mm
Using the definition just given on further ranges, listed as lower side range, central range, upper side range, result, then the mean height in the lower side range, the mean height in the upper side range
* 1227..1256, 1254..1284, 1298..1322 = -1.7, 5.45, 5.52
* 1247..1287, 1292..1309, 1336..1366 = 0.3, 5.71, 5.57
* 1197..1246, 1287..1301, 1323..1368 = 0.4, 5.42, 5.53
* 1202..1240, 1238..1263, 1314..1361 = -0.9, 5.41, 5.48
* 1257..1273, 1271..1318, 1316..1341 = 1.4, 5.93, 5.4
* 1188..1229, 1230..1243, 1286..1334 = 0.3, 5.45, 5.45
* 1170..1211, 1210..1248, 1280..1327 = -0.4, 5.36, 5.46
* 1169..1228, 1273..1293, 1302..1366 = 0.1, 5.4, 5.52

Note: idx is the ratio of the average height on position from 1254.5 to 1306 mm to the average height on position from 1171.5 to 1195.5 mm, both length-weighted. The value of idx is 1.1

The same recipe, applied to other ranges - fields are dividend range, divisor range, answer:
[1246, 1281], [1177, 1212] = 1.07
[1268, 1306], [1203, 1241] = 1.02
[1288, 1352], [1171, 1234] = 1.01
